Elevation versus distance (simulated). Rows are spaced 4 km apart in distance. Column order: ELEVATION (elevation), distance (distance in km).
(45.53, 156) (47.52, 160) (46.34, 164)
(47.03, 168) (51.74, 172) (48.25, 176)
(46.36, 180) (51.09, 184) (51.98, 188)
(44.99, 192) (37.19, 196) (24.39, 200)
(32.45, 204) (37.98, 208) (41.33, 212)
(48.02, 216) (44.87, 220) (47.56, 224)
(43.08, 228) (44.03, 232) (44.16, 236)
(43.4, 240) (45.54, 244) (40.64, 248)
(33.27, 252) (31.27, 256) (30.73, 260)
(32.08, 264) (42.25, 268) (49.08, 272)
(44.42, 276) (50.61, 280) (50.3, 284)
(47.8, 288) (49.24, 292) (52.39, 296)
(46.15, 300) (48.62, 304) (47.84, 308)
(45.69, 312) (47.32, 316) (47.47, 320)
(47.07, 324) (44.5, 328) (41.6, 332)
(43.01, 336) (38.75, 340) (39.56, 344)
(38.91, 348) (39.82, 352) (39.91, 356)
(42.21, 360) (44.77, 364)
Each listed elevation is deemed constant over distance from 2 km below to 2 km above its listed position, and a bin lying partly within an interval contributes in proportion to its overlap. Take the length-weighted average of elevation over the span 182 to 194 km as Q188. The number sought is 49.4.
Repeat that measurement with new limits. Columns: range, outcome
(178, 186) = 48.7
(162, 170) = 46.7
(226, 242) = 43.7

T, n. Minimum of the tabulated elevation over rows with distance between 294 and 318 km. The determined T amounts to 45.69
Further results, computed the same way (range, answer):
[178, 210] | 24.39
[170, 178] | 48.25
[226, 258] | 31.27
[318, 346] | 38.75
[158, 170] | 46.34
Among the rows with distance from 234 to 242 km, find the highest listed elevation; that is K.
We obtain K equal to 44.16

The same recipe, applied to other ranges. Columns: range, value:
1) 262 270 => 42.25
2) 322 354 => 47.07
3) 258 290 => 50.61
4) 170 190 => 51.98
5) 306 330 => 47.84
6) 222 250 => 47.56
